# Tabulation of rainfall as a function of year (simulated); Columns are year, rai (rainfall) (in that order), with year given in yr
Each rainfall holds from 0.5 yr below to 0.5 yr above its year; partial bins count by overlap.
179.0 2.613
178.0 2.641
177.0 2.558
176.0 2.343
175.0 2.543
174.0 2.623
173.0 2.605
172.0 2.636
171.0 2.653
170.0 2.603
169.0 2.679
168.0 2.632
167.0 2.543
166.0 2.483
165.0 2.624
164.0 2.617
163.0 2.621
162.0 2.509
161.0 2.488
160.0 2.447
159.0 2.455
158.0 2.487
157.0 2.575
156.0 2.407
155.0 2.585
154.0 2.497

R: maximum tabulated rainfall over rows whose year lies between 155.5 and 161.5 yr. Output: 2.575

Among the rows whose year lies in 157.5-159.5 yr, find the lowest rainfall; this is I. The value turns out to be 2.455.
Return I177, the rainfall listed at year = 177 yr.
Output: 2.558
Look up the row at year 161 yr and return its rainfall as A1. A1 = 2.488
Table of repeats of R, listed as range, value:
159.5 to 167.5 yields 2.624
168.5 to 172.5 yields 2.679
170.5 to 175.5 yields 2.653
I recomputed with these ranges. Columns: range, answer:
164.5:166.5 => 2.483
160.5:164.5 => 2.488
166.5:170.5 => 2.543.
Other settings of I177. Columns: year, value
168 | 2.632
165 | 2.624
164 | 2.617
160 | 2.447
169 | 2.679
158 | 2.487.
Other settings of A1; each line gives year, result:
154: 2.497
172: 2.636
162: 2.509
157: 2.575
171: 2.653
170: 2.603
